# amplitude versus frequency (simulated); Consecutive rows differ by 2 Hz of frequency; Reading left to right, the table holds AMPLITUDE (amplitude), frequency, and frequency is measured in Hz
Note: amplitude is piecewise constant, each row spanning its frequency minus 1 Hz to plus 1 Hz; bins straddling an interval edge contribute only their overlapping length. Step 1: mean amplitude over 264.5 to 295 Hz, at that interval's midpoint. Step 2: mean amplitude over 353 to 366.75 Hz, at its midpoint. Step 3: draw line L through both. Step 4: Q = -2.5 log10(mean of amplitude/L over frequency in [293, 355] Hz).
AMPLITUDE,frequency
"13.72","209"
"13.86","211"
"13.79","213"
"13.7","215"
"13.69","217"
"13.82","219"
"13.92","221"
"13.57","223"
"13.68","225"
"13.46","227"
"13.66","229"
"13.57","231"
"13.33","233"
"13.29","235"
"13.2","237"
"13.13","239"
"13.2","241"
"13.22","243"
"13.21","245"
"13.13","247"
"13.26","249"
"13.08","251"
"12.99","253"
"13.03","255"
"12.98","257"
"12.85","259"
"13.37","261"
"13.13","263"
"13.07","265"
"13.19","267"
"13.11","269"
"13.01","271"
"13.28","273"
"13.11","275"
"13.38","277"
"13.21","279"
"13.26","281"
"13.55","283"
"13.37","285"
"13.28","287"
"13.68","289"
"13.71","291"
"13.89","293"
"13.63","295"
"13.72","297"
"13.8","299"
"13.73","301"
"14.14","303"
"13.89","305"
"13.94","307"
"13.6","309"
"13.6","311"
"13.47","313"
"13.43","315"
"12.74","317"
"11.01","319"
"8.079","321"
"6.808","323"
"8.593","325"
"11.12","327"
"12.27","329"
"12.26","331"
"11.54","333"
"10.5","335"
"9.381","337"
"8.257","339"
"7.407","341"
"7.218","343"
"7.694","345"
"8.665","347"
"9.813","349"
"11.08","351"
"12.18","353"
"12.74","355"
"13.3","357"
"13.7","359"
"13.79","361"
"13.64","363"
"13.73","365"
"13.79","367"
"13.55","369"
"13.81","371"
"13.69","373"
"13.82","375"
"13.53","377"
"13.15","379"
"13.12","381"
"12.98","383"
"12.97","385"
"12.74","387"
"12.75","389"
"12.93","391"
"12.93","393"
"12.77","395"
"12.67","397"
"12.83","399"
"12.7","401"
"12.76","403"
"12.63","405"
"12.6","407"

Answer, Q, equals 0.18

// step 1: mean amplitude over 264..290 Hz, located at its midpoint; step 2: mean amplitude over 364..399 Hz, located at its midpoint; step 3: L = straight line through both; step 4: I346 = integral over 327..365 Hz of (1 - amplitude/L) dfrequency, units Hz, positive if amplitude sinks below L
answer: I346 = 6.6 Hz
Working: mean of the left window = 13.3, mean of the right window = 13.2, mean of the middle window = 10.9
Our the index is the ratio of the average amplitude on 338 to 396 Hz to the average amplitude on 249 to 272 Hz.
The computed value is 0.9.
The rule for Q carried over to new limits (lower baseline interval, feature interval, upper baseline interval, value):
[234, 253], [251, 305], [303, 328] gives -0.07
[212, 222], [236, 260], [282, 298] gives 0.05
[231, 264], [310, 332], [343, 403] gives 0.14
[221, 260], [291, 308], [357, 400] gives -0.04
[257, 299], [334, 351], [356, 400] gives 0.45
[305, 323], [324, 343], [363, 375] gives 0.26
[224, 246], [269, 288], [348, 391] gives 0.00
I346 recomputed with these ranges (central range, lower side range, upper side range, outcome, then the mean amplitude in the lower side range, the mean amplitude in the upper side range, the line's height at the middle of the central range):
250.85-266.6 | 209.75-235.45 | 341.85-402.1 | 0.35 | 13.6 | 12.5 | 13.4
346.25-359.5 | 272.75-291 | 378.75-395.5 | 1.47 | 13.4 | 12.9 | 13.1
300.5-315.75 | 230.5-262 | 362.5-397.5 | -0.60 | 13.2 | 13.3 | 13.2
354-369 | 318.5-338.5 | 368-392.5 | -1.77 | 10.1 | 13.2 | 12.1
